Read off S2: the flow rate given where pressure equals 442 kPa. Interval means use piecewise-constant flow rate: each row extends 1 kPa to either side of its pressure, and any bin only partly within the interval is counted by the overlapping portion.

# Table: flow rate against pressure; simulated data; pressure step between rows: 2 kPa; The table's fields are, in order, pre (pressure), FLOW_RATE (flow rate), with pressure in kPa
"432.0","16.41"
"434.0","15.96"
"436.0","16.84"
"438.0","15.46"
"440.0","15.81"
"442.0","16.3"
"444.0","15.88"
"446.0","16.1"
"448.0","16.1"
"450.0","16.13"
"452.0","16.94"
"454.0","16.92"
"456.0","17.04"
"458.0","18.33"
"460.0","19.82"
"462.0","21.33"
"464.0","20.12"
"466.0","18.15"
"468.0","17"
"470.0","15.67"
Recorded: 16.3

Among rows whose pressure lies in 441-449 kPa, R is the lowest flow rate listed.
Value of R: 15.88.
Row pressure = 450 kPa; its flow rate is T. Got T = 16.13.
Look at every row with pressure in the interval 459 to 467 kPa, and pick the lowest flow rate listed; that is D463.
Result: 18.15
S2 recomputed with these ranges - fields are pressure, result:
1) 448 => 16.1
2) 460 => 19.82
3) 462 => 21.33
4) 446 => 16.1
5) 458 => 18.33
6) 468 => 17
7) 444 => 15.88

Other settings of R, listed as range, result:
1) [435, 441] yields 15.46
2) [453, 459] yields 16.92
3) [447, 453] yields 16.1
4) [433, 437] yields 15.96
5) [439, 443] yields 15.81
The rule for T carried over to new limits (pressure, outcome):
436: 16.84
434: 15.96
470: 15.67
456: 17.04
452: 16.94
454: 16.92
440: 15.81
